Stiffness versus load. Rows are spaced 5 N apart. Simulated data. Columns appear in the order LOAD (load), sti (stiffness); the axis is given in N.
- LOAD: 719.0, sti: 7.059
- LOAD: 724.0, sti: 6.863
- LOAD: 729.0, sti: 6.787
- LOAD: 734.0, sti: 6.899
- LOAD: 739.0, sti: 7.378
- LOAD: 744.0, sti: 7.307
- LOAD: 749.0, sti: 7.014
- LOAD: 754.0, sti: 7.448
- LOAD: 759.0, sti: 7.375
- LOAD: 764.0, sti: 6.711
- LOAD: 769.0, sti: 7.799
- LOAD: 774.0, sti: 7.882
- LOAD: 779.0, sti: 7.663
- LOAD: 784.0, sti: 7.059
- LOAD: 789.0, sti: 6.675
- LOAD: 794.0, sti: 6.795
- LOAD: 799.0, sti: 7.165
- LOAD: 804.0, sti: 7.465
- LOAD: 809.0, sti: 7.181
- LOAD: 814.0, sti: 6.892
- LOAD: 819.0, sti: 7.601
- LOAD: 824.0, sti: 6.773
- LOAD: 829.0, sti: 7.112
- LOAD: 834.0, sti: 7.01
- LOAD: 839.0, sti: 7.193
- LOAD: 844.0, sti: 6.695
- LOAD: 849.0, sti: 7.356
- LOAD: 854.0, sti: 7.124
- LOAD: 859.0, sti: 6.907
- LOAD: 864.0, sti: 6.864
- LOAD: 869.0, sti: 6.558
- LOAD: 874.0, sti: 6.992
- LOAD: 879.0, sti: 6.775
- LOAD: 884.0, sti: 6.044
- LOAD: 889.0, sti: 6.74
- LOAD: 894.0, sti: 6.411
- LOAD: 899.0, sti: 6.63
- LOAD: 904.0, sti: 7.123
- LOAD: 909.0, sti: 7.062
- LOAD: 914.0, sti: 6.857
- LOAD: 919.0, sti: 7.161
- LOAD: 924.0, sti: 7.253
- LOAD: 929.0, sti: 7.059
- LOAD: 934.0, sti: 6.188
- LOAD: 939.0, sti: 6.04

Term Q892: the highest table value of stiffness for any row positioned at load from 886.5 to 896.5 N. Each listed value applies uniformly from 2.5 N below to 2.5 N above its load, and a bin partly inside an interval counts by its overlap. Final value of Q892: 6.74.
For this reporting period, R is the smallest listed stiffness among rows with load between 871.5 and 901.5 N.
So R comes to 6.044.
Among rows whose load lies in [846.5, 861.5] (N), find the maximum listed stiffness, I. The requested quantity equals 7.356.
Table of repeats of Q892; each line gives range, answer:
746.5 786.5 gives 7.882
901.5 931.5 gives 7.253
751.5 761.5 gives 7.448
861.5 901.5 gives 6.992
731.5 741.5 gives 7.378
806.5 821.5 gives 7.601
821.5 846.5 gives 7.193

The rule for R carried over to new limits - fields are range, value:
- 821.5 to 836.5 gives 6.773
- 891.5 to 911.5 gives 6.411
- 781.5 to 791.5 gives 6.675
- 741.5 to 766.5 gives 6.711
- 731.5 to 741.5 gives 6.899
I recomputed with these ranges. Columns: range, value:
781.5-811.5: 7.465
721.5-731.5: 6.863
